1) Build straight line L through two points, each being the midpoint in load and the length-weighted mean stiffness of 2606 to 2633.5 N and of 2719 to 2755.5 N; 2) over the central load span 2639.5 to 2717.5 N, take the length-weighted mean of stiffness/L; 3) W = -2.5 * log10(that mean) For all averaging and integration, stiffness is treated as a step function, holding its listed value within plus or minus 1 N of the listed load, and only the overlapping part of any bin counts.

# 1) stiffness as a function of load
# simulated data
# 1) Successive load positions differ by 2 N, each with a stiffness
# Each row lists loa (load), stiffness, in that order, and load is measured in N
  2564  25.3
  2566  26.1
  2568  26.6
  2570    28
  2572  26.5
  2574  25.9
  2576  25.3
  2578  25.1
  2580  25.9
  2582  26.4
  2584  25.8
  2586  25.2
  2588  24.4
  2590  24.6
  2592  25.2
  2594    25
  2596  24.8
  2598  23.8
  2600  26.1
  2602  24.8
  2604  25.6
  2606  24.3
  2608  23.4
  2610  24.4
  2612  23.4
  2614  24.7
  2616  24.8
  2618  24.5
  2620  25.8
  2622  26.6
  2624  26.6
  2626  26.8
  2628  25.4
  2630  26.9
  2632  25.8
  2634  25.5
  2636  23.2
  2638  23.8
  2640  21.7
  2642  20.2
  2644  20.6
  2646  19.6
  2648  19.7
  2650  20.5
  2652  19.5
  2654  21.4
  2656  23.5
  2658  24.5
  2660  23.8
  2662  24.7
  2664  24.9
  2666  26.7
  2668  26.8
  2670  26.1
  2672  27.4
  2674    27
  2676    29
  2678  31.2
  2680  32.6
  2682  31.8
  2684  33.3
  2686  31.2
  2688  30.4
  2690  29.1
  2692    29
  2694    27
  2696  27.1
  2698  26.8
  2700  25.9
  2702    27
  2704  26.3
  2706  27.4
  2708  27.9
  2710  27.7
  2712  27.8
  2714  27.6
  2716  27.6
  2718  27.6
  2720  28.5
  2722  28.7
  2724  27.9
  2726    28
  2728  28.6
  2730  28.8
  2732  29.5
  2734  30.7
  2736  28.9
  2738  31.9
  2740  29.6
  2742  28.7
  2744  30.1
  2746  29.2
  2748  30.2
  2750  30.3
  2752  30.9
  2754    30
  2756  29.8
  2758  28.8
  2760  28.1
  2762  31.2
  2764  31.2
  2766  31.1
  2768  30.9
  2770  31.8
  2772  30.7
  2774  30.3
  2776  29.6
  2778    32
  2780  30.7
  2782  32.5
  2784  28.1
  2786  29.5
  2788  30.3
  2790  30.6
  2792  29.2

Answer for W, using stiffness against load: 0.05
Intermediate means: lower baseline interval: 25.3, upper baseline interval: 29.5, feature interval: 26.3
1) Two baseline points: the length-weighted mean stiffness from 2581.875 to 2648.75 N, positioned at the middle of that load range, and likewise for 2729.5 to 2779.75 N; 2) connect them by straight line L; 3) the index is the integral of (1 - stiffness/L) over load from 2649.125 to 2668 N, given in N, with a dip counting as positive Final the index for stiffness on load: 2.0 N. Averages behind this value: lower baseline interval 24.4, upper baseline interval 30.2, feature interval 23.5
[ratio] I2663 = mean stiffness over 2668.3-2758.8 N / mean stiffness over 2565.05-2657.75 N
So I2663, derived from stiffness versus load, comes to 1.18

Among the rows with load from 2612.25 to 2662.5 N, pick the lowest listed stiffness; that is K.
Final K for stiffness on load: 19.5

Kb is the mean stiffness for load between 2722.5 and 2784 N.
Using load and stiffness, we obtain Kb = 30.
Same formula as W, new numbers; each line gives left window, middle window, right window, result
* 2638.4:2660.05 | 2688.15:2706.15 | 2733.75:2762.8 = -0.08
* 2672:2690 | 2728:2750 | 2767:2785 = 0.03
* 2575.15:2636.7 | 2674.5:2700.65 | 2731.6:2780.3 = -0.06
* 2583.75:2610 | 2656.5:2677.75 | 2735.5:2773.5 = 0.04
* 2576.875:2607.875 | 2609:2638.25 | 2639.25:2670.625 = -0.06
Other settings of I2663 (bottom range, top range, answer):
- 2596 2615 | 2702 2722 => 1.13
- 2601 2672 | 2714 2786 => 1.24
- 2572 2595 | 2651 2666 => 0.92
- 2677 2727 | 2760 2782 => 1.08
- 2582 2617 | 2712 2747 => 1.17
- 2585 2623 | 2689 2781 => 1.17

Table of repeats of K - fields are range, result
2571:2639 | 23.2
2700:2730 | 25.9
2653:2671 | 21.4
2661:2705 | 24.7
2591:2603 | 23.8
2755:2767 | 28.1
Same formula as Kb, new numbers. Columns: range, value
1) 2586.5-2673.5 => 24.2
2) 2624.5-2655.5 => 22.8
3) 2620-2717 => 26.1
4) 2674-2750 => 28.9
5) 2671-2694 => 30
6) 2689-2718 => 27.4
